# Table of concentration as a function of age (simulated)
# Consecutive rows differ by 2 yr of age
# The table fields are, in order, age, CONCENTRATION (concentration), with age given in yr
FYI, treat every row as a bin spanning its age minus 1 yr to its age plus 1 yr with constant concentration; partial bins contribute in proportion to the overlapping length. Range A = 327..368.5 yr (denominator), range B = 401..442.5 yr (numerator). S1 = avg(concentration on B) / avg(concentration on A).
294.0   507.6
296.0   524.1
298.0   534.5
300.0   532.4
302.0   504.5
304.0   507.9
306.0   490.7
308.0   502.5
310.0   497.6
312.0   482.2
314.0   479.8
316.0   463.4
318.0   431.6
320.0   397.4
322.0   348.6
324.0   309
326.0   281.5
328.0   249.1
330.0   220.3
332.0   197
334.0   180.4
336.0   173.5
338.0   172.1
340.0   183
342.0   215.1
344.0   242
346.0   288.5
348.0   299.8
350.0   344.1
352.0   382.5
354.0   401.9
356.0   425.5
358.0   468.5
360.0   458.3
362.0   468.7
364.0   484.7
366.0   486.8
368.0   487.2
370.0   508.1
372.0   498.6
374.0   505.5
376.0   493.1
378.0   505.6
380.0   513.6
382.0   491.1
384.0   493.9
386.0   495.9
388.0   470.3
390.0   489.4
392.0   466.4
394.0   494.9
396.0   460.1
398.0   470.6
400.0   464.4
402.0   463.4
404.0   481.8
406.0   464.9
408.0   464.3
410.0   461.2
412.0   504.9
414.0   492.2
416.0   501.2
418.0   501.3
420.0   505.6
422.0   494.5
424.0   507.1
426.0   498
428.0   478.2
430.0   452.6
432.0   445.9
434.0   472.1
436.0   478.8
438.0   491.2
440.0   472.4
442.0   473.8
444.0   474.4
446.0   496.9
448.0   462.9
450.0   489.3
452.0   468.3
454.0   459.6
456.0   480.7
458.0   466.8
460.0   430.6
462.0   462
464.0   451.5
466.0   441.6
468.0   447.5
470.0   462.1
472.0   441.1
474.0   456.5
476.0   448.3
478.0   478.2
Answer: 1.5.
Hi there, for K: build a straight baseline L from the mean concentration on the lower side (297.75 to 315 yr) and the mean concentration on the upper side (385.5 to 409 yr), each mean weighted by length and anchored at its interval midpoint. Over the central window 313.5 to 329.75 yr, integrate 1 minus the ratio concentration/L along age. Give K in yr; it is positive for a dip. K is 4.5 yr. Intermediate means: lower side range 502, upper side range 473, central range 360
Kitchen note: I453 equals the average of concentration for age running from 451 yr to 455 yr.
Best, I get 464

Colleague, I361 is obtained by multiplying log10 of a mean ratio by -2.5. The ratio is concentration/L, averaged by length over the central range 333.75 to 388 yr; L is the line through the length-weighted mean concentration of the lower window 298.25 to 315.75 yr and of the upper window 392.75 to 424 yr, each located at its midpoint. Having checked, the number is 0.22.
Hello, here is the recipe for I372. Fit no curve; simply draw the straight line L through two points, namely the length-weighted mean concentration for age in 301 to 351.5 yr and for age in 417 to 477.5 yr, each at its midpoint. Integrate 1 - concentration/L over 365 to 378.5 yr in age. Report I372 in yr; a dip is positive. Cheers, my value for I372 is -3.8 yr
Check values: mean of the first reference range 339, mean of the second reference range 470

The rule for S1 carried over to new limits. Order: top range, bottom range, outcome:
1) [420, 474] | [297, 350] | 1.33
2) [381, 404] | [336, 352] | 1.89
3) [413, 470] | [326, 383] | 1.29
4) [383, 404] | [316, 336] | 1.63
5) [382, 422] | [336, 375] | 1.27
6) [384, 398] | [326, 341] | 2.37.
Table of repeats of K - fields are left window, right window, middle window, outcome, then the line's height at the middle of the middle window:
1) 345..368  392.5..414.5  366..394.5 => -3.20 yr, 444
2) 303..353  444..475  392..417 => -4.20 yr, 408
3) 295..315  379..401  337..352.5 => 7.29 yr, 495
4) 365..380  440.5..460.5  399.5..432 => 0.07 yr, 484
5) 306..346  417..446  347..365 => -2.31 yr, 367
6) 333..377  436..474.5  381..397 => -3.17 yr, 403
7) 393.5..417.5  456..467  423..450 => -0.80 yr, 464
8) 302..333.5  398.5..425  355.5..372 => -1.49 yr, 437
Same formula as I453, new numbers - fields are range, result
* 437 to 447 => 482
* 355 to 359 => 447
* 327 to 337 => 204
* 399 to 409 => 468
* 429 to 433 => 449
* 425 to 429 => 488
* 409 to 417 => 490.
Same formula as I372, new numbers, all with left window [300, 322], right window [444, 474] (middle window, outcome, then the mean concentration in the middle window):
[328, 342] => 8.2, 194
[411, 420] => -0.7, 501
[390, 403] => -0.1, 471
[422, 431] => -0.4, 485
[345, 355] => 2.7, 343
